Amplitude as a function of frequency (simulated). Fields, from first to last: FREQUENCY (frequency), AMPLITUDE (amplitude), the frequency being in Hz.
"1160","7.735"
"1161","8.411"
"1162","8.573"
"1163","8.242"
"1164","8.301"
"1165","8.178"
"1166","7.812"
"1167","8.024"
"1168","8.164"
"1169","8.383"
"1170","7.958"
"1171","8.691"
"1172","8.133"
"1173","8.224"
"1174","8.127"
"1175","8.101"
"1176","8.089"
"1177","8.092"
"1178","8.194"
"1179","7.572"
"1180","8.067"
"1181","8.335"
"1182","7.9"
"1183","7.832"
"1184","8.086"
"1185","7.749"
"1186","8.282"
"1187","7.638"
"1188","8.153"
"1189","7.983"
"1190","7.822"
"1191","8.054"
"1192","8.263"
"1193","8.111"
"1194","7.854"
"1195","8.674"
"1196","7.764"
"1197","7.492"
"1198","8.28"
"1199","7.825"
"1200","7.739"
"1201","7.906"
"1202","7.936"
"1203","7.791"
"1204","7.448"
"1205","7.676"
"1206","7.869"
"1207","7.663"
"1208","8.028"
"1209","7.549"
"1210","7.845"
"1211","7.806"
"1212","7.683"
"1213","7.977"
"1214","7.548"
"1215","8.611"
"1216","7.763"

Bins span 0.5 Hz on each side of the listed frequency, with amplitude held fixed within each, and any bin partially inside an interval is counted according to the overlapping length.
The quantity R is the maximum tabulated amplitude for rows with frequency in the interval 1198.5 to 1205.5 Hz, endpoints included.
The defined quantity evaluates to 7.936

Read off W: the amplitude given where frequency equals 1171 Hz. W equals 8.691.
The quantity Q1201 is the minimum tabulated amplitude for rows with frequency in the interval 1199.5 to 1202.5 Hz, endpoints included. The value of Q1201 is 7.739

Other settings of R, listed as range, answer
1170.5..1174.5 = 8.691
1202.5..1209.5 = 8.028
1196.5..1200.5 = 8.28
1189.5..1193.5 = 8.263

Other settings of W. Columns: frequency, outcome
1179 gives 7.572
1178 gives 8.194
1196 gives 7.764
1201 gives 7.906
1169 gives 8.383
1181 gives 8.335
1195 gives 8.674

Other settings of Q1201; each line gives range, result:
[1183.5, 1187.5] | 7.638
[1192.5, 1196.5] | 7.764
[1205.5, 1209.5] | 7.549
